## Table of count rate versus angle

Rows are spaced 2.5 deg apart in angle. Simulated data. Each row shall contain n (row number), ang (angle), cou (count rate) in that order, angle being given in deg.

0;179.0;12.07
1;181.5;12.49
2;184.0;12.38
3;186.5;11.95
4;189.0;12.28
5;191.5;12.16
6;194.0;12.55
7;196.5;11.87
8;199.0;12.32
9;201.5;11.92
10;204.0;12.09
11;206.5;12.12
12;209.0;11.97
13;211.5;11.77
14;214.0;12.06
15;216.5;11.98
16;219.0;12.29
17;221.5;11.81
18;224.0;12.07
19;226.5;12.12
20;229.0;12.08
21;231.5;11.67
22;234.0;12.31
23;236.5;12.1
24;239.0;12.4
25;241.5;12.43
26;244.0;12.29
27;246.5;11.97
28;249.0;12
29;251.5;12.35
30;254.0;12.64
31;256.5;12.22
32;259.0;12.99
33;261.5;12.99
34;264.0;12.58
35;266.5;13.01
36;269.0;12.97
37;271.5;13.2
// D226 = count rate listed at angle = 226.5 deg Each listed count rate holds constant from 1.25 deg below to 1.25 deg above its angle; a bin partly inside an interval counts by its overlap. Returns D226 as 12.12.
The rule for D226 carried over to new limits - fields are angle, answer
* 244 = 12.29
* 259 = 12.99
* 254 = 12.64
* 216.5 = 11.98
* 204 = 12.09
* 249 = 12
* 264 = 12.58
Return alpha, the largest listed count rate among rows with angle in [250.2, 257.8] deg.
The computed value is 12.64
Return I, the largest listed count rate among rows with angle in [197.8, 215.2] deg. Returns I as 12.32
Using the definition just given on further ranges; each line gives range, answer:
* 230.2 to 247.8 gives 12.43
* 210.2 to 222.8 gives 12.29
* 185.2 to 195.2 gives 12.55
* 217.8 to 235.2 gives 12.31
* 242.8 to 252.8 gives 12.35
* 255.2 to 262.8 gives 12.99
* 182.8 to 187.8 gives 12.38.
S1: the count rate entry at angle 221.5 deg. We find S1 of 11.81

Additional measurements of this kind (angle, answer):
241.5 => 12.43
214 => 12.06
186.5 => 11.95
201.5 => 11.92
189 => 12.28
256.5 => 12.22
